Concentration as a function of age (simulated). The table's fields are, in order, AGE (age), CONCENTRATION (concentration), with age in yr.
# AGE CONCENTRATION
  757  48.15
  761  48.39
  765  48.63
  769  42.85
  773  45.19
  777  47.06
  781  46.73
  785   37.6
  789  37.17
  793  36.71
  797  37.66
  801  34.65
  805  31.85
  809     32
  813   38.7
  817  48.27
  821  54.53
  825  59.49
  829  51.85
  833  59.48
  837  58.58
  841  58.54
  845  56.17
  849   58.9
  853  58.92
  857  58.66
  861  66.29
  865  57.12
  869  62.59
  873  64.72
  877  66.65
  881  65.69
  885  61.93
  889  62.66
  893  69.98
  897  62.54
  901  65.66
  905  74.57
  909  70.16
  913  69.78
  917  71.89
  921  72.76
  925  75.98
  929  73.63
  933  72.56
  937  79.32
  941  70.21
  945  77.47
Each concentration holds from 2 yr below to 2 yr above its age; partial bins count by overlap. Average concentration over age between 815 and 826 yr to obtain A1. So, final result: 53.6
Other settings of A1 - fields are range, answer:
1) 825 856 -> 57.7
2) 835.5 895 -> 61.9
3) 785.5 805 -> 36.1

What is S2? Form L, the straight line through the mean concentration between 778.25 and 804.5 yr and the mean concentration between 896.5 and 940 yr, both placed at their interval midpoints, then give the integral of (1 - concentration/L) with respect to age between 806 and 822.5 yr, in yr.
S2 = 0.8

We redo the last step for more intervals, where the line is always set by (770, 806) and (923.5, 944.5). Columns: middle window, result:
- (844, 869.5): -1.7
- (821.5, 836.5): -2.2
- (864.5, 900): -1.1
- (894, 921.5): -0.5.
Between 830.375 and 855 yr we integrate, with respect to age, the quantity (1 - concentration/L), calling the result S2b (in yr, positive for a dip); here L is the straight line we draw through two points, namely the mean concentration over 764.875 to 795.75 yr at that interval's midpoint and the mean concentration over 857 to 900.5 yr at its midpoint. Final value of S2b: -1.1 yr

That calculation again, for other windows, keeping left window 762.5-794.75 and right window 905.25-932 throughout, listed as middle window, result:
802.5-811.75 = 3.1 yr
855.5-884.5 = -0.4 yr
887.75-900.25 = 0.4 yr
